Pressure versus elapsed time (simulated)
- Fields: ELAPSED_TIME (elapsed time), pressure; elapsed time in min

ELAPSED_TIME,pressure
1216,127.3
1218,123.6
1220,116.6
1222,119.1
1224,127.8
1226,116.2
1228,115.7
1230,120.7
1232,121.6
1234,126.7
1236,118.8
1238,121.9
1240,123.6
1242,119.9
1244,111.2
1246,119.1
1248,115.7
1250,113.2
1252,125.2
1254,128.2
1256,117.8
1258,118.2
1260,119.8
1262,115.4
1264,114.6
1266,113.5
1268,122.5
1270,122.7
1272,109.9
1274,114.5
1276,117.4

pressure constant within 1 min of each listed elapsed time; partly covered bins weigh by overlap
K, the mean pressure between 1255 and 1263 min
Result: 118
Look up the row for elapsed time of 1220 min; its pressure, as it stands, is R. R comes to 116.6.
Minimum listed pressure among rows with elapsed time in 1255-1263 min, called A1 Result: 115.4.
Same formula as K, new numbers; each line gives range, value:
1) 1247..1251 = 114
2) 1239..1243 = 122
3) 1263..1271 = 118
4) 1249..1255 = 122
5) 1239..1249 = 118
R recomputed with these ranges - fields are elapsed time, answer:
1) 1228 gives 115.7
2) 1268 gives 122.5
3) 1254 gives 128.2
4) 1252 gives 125.2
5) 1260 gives 119.8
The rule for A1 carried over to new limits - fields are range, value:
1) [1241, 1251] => 111.2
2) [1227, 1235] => 115.7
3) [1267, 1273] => 109.9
